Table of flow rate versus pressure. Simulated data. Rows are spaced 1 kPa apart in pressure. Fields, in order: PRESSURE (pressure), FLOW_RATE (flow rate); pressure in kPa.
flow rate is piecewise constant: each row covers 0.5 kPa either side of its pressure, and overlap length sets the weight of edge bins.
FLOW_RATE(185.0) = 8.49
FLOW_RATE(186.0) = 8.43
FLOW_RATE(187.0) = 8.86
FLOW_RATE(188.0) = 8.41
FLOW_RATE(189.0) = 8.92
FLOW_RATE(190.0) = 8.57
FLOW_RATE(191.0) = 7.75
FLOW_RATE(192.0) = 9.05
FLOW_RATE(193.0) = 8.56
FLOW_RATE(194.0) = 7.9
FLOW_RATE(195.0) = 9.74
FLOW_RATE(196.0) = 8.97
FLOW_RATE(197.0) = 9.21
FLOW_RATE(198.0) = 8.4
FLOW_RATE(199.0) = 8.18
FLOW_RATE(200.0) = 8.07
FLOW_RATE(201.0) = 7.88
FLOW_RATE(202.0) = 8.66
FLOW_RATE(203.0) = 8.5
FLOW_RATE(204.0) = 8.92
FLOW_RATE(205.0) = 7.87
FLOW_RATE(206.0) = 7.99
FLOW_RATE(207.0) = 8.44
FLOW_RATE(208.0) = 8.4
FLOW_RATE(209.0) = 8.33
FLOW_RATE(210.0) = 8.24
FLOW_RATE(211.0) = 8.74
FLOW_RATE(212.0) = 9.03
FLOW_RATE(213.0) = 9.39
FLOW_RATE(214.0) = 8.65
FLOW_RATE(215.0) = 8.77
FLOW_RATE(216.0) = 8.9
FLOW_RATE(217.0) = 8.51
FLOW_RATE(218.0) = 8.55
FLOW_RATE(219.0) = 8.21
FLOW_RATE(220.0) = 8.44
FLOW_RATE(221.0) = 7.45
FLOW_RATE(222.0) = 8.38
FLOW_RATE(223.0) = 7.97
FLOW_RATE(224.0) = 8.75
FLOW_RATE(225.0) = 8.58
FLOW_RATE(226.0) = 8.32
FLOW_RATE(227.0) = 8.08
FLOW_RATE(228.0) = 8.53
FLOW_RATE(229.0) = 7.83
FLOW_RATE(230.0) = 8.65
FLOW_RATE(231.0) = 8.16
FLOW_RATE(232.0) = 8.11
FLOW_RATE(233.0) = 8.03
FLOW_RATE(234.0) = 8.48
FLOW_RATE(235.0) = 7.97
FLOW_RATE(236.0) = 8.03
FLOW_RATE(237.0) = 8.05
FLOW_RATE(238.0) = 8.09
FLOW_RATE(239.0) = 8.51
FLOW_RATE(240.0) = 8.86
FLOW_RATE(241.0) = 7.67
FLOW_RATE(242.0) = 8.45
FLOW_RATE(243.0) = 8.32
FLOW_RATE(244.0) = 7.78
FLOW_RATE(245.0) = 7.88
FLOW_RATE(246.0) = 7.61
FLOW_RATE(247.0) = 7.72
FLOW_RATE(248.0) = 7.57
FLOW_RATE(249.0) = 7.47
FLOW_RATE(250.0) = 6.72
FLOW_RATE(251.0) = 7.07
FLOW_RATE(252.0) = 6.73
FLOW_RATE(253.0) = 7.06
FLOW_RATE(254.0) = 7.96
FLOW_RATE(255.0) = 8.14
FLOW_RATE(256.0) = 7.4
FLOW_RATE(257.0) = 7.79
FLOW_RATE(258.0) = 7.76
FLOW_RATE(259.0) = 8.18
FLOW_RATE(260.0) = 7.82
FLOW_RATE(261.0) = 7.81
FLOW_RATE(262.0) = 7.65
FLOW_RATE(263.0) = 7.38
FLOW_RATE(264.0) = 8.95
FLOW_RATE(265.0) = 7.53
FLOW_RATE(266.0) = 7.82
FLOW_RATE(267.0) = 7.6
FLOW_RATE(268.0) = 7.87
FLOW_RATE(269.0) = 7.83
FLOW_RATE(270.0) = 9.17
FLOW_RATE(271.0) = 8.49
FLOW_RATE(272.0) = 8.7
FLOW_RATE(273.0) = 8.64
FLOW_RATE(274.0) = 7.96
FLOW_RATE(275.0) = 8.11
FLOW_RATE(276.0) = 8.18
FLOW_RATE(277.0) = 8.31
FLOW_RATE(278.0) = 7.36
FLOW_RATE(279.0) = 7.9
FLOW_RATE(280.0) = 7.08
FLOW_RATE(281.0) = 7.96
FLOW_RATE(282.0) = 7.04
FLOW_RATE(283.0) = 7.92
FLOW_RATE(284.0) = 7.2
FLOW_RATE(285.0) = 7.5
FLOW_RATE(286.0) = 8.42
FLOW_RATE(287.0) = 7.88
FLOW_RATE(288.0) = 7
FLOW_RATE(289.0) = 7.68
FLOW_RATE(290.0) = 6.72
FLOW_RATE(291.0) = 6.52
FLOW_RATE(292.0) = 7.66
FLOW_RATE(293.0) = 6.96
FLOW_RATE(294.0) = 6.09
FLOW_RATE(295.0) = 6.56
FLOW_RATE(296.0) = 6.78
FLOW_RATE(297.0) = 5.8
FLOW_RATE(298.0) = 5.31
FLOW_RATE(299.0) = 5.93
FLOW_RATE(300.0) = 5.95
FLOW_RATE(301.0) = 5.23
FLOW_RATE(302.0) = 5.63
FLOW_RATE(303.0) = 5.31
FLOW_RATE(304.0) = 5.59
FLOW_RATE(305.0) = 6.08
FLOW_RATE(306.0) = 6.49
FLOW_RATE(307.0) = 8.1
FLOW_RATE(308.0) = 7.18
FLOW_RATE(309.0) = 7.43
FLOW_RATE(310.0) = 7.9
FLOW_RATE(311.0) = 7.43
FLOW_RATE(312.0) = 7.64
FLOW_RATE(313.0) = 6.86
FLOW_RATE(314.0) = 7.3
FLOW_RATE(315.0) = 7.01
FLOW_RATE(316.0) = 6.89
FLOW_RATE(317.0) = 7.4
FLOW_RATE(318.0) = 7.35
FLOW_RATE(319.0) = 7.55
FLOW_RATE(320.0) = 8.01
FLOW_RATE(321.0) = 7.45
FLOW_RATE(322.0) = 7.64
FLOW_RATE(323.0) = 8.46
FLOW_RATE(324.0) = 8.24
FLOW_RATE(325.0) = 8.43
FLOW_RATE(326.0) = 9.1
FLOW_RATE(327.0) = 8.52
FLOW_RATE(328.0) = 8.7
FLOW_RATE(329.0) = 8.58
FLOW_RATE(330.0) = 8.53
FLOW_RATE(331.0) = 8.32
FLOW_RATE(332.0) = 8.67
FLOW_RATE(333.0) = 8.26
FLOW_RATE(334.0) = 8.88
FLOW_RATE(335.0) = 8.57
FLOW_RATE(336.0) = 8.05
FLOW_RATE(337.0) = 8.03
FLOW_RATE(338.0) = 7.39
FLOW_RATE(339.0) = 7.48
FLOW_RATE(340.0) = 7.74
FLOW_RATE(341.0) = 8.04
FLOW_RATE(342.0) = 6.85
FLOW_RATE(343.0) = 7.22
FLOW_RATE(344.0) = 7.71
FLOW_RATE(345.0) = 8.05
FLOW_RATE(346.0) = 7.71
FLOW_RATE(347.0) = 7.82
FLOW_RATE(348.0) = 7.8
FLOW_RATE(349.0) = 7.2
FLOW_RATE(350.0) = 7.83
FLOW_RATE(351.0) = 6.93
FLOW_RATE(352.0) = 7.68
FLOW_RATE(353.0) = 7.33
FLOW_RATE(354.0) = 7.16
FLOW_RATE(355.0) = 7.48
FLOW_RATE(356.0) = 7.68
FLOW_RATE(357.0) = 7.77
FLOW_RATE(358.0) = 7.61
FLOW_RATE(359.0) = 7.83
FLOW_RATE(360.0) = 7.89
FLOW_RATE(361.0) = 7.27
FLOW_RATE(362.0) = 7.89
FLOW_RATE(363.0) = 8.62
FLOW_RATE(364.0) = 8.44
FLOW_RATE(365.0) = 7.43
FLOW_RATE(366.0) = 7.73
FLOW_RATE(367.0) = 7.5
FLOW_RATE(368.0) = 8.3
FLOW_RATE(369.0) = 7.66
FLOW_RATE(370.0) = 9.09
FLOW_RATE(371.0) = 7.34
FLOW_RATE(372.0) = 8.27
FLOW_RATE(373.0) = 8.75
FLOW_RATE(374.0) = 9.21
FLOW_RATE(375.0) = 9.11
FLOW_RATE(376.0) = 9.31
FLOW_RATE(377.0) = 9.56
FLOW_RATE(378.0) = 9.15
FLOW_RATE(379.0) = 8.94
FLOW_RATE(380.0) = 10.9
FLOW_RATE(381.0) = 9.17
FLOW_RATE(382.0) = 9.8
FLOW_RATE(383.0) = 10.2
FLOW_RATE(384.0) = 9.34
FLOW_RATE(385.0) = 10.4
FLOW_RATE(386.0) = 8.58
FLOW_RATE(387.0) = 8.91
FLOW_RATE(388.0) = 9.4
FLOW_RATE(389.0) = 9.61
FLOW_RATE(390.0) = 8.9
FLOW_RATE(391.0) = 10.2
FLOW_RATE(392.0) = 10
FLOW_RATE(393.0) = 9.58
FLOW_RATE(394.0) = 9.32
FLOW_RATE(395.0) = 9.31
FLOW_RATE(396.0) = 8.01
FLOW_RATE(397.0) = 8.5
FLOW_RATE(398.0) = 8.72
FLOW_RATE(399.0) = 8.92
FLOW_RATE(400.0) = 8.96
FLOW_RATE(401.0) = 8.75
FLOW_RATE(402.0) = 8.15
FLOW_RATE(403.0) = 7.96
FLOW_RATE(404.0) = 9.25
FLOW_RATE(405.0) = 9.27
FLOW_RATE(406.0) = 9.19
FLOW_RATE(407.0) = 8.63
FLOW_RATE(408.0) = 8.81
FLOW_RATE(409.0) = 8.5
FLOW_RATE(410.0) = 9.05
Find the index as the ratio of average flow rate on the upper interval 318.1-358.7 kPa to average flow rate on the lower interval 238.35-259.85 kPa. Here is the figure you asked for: 1.0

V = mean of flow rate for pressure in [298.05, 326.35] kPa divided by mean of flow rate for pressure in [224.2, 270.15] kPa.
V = 0.89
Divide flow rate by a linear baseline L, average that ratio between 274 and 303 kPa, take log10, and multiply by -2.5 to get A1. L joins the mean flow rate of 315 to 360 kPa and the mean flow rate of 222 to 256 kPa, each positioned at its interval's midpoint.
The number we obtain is 0.13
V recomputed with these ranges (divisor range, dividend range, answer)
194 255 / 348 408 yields 1.05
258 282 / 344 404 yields 1.07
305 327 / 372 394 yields 1.24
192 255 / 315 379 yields 0.97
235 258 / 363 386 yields 1.14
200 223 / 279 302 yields 0.81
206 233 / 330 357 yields 0.92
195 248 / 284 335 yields 0.88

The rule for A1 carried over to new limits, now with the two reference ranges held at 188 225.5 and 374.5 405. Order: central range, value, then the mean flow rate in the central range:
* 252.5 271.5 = 0.11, 7.91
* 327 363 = 0.16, 7.85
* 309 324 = 0.19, 7.52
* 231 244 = 0.06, 8.2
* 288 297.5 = 0.29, 6.77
